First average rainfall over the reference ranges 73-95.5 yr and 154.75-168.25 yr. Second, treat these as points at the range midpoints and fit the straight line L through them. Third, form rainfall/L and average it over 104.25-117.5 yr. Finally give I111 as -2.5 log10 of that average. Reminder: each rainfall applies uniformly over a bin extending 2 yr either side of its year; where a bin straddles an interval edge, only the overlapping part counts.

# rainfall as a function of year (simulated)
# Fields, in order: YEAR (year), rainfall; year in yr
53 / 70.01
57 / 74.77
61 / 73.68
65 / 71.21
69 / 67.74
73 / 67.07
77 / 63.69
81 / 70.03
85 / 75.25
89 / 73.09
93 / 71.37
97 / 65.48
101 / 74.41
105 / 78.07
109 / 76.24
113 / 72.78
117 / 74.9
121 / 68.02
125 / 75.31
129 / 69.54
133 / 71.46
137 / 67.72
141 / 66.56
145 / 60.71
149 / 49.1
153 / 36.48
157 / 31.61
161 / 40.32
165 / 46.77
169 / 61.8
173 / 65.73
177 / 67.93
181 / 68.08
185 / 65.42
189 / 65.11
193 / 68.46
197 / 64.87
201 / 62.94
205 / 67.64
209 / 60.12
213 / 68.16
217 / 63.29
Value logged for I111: -0.24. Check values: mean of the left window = 70.2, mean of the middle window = 75.3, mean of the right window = 41.6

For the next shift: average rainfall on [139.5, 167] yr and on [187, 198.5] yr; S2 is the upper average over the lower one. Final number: 1.41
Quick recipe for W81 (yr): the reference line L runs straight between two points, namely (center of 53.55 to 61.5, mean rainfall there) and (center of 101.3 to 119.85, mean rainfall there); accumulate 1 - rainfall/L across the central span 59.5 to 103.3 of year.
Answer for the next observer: 2.3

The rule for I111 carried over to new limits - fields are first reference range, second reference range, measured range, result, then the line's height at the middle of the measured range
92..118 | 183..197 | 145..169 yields 0.48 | 68.9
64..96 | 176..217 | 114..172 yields 0.15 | 67.6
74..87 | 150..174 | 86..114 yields -0.15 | 63.9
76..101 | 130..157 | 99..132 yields -0.15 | 63.9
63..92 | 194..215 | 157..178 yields 0.23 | 66.3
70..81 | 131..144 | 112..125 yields -0.08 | 67.5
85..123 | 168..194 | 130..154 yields 0.16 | 69.5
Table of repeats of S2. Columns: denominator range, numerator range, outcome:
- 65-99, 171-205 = 0.95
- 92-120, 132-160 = 0.73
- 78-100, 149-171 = 0.62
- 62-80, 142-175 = 0.73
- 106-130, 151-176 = 0.66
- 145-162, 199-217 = 1.54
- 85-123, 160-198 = 0.85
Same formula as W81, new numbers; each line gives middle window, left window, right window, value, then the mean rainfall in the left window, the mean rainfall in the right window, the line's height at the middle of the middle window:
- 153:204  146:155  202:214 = -3.1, 44.8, 64.9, 54.6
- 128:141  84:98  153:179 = -2.1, 71.4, 51.1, 59.7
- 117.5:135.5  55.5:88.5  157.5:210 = -1.5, 70.5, 61.1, 65.9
